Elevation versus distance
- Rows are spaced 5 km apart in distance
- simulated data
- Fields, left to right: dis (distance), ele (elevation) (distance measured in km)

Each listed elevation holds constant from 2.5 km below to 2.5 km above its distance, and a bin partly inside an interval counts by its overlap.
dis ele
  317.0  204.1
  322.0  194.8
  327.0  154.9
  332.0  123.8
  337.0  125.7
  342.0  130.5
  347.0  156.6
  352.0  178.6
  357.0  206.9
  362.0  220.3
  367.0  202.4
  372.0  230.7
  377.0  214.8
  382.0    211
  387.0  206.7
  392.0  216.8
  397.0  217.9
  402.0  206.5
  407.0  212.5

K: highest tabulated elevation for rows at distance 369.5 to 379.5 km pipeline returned 230.7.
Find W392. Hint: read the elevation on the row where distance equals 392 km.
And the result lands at 216.8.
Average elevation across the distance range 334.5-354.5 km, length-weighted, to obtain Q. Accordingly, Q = 148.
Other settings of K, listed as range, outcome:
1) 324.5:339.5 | 154.9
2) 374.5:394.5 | 216.8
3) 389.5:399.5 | 217.9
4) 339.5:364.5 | 220.3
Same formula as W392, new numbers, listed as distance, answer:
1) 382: 211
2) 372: 230.7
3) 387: 206.7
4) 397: 217.9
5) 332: 123.8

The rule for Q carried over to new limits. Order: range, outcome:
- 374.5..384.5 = 213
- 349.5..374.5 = 208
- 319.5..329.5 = 175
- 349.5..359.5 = 193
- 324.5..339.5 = 135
